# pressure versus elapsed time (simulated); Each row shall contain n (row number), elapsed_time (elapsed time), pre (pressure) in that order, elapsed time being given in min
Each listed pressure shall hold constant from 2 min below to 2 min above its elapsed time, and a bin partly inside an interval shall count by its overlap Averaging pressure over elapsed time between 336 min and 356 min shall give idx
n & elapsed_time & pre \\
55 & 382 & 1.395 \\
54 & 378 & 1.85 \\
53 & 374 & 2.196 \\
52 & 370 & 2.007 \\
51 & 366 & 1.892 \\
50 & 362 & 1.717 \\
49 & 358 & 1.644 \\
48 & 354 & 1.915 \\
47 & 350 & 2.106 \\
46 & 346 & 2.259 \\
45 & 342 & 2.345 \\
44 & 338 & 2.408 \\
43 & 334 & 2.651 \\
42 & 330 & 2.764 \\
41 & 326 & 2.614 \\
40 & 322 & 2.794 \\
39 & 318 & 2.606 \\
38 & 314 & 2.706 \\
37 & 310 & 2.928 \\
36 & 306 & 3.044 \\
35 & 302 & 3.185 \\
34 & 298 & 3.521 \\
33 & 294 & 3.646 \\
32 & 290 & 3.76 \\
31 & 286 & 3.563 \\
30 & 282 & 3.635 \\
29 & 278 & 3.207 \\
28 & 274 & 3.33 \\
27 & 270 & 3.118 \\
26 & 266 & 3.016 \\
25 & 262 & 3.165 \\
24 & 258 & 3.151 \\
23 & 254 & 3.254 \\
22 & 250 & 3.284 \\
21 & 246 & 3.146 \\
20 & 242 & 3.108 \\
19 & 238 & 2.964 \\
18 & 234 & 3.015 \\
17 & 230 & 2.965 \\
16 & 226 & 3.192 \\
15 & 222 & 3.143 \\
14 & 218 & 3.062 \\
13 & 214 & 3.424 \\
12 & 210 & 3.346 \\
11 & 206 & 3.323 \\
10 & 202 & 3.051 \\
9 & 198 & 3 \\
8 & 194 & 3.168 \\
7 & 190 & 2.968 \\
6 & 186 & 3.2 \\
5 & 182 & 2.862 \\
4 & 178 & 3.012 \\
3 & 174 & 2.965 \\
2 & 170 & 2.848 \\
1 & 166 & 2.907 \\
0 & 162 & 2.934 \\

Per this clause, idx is 2.21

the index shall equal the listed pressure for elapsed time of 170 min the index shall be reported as 2.848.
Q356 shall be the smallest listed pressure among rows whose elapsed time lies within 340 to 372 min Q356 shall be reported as 1.644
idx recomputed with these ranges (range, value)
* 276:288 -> 3.47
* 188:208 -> 3.1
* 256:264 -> 3.16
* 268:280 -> 3.22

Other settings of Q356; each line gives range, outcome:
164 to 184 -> 2.848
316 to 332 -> 2.606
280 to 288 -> 3.563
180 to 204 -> 2.862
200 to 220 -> 3.051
